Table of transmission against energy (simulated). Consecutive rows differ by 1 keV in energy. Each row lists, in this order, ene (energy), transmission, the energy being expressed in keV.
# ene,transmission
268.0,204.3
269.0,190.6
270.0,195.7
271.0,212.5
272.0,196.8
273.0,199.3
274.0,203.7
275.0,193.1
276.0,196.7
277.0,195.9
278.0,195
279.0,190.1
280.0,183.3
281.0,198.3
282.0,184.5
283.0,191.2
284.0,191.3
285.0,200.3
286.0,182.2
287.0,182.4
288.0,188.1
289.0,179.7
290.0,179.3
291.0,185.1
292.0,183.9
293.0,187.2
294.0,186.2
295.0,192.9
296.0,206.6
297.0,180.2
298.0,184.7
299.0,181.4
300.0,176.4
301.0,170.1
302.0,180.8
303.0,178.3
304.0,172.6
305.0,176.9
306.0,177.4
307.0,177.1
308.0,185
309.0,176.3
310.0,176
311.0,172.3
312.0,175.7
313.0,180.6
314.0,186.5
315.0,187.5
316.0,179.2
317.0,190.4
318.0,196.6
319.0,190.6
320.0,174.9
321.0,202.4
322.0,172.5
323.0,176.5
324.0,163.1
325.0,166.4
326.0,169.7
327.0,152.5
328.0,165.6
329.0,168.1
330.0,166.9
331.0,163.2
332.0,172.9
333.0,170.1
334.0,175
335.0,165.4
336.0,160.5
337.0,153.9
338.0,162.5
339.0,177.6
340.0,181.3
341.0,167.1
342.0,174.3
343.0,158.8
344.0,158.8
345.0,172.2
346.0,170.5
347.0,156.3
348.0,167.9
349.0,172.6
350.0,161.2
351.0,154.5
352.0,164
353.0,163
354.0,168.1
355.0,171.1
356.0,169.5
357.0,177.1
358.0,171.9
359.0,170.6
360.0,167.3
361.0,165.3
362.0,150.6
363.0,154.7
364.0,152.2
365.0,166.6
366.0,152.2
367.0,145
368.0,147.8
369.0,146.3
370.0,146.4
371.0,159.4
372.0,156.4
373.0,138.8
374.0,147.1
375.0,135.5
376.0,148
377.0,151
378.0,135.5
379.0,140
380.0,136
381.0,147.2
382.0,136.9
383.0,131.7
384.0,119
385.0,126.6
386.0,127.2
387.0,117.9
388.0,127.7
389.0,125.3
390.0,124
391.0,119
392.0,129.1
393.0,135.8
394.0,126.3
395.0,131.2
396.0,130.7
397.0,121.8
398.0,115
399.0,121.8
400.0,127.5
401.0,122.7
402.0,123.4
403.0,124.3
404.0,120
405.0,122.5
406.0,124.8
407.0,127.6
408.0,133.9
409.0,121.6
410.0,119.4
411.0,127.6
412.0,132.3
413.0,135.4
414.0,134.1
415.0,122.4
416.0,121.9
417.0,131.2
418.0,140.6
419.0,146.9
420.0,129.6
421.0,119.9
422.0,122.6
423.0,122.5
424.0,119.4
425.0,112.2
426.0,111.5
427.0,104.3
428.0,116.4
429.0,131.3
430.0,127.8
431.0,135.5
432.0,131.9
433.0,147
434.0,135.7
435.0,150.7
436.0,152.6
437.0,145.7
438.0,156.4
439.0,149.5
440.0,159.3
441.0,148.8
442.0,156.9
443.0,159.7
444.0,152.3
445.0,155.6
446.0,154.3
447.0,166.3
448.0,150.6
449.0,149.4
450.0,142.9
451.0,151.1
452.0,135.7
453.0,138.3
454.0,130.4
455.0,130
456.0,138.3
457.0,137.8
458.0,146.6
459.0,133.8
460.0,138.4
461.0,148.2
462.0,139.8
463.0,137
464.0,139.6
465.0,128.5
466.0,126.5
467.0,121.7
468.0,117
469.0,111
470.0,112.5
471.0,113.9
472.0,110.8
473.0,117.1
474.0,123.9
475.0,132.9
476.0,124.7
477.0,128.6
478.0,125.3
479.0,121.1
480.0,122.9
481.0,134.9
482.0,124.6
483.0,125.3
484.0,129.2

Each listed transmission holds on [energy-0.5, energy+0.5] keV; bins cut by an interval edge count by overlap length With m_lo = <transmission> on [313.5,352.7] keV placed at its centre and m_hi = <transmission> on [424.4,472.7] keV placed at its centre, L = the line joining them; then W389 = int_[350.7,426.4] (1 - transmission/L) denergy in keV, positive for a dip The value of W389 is 8.5 keV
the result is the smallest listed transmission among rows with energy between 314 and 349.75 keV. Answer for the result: 152.5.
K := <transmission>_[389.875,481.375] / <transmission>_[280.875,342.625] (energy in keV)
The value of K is 0.74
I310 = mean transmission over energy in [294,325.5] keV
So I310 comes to 181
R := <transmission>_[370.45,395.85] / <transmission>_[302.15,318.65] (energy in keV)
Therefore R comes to 0.75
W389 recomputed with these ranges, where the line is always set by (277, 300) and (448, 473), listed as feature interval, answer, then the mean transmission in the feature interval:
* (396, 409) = 2.34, 124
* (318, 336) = 0.37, 172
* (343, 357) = 0.21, 166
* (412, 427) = 2.04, 126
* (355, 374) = 0.67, 158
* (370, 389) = 2.50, 138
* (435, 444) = -0.91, 153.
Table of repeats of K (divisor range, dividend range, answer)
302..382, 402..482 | 0.80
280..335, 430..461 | 0.81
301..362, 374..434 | 0.75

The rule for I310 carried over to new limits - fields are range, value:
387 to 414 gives 126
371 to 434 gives 129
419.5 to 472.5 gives 136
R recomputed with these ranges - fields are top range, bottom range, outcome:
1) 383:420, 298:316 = 0.71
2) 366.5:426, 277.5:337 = 0.73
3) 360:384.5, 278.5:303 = 0.79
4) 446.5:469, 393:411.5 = 1.10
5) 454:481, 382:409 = 1.02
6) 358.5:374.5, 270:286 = 0.79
